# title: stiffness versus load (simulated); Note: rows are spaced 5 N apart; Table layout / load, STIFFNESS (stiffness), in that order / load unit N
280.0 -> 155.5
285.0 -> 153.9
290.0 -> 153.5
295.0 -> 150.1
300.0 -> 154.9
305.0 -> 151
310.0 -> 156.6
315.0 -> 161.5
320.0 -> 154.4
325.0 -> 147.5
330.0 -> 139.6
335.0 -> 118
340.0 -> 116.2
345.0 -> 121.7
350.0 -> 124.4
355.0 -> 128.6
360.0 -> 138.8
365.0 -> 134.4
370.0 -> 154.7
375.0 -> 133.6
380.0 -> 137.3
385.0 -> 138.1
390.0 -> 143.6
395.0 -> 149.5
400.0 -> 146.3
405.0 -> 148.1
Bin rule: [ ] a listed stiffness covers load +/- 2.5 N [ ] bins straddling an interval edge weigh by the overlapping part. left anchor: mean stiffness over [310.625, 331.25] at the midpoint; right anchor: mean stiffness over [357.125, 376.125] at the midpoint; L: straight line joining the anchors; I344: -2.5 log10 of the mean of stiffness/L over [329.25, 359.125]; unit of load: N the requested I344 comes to 0.17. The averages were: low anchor 152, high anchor 141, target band 125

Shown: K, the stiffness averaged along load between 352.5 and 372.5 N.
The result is 139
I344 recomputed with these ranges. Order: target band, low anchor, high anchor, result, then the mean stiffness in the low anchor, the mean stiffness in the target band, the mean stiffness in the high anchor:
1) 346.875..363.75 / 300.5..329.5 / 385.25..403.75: 0.15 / 153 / 131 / 146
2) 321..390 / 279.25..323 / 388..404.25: 0.12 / 154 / 134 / 147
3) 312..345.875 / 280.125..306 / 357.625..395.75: 0.08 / 153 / 138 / 141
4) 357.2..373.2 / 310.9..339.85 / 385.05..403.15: 0.02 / 143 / 142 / 145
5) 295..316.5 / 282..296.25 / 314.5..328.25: -0.02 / 153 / 155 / 153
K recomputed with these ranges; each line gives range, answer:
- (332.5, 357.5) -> 122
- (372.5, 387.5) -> 136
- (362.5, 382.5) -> 140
